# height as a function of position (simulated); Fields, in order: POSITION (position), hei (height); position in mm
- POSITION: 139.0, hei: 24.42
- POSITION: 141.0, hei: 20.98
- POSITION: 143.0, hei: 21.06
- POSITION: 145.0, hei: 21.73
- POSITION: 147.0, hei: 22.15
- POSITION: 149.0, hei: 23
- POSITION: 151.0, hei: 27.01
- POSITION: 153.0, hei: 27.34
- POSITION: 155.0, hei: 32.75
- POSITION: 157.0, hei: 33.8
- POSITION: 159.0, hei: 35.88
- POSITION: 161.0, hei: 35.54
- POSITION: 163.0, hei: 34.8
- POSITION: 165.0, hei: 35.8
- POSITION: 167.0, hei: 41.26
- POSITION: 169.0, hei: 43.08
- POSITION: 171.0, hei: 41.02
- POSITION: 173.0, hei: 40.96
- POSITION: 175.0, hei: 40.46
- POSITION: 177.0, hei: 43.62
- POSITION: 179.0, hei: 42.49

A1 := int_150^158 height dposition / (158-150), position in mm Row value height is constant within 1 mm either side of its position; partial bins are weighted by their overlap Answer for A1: 30.2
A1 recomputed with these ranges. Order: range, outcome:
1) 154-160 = 34.1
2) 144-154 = 24.2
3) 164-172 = 40.3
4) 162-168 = 37.3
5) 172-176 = 40.7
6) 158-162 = 35.7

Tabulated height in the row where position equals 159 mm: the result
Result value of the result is 35.88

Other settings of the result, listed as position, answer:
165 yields 35.8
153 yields 27.34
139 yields 24.42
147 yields 22.15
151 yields 27.01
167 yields 41.26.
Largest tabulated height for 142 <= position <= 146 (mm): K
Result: 21.73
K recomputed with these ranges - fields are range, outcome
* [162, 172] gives 43.08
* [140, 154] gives 27.34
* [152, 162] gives 35.88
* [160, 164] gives 35.54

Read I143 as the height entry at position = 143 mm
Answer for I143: 21.06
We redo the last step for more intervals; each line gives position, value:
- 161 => 35.54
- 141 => 20.98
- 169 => 43.08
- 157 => 33.8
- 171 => 41.02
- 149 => 23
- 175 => 40.46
